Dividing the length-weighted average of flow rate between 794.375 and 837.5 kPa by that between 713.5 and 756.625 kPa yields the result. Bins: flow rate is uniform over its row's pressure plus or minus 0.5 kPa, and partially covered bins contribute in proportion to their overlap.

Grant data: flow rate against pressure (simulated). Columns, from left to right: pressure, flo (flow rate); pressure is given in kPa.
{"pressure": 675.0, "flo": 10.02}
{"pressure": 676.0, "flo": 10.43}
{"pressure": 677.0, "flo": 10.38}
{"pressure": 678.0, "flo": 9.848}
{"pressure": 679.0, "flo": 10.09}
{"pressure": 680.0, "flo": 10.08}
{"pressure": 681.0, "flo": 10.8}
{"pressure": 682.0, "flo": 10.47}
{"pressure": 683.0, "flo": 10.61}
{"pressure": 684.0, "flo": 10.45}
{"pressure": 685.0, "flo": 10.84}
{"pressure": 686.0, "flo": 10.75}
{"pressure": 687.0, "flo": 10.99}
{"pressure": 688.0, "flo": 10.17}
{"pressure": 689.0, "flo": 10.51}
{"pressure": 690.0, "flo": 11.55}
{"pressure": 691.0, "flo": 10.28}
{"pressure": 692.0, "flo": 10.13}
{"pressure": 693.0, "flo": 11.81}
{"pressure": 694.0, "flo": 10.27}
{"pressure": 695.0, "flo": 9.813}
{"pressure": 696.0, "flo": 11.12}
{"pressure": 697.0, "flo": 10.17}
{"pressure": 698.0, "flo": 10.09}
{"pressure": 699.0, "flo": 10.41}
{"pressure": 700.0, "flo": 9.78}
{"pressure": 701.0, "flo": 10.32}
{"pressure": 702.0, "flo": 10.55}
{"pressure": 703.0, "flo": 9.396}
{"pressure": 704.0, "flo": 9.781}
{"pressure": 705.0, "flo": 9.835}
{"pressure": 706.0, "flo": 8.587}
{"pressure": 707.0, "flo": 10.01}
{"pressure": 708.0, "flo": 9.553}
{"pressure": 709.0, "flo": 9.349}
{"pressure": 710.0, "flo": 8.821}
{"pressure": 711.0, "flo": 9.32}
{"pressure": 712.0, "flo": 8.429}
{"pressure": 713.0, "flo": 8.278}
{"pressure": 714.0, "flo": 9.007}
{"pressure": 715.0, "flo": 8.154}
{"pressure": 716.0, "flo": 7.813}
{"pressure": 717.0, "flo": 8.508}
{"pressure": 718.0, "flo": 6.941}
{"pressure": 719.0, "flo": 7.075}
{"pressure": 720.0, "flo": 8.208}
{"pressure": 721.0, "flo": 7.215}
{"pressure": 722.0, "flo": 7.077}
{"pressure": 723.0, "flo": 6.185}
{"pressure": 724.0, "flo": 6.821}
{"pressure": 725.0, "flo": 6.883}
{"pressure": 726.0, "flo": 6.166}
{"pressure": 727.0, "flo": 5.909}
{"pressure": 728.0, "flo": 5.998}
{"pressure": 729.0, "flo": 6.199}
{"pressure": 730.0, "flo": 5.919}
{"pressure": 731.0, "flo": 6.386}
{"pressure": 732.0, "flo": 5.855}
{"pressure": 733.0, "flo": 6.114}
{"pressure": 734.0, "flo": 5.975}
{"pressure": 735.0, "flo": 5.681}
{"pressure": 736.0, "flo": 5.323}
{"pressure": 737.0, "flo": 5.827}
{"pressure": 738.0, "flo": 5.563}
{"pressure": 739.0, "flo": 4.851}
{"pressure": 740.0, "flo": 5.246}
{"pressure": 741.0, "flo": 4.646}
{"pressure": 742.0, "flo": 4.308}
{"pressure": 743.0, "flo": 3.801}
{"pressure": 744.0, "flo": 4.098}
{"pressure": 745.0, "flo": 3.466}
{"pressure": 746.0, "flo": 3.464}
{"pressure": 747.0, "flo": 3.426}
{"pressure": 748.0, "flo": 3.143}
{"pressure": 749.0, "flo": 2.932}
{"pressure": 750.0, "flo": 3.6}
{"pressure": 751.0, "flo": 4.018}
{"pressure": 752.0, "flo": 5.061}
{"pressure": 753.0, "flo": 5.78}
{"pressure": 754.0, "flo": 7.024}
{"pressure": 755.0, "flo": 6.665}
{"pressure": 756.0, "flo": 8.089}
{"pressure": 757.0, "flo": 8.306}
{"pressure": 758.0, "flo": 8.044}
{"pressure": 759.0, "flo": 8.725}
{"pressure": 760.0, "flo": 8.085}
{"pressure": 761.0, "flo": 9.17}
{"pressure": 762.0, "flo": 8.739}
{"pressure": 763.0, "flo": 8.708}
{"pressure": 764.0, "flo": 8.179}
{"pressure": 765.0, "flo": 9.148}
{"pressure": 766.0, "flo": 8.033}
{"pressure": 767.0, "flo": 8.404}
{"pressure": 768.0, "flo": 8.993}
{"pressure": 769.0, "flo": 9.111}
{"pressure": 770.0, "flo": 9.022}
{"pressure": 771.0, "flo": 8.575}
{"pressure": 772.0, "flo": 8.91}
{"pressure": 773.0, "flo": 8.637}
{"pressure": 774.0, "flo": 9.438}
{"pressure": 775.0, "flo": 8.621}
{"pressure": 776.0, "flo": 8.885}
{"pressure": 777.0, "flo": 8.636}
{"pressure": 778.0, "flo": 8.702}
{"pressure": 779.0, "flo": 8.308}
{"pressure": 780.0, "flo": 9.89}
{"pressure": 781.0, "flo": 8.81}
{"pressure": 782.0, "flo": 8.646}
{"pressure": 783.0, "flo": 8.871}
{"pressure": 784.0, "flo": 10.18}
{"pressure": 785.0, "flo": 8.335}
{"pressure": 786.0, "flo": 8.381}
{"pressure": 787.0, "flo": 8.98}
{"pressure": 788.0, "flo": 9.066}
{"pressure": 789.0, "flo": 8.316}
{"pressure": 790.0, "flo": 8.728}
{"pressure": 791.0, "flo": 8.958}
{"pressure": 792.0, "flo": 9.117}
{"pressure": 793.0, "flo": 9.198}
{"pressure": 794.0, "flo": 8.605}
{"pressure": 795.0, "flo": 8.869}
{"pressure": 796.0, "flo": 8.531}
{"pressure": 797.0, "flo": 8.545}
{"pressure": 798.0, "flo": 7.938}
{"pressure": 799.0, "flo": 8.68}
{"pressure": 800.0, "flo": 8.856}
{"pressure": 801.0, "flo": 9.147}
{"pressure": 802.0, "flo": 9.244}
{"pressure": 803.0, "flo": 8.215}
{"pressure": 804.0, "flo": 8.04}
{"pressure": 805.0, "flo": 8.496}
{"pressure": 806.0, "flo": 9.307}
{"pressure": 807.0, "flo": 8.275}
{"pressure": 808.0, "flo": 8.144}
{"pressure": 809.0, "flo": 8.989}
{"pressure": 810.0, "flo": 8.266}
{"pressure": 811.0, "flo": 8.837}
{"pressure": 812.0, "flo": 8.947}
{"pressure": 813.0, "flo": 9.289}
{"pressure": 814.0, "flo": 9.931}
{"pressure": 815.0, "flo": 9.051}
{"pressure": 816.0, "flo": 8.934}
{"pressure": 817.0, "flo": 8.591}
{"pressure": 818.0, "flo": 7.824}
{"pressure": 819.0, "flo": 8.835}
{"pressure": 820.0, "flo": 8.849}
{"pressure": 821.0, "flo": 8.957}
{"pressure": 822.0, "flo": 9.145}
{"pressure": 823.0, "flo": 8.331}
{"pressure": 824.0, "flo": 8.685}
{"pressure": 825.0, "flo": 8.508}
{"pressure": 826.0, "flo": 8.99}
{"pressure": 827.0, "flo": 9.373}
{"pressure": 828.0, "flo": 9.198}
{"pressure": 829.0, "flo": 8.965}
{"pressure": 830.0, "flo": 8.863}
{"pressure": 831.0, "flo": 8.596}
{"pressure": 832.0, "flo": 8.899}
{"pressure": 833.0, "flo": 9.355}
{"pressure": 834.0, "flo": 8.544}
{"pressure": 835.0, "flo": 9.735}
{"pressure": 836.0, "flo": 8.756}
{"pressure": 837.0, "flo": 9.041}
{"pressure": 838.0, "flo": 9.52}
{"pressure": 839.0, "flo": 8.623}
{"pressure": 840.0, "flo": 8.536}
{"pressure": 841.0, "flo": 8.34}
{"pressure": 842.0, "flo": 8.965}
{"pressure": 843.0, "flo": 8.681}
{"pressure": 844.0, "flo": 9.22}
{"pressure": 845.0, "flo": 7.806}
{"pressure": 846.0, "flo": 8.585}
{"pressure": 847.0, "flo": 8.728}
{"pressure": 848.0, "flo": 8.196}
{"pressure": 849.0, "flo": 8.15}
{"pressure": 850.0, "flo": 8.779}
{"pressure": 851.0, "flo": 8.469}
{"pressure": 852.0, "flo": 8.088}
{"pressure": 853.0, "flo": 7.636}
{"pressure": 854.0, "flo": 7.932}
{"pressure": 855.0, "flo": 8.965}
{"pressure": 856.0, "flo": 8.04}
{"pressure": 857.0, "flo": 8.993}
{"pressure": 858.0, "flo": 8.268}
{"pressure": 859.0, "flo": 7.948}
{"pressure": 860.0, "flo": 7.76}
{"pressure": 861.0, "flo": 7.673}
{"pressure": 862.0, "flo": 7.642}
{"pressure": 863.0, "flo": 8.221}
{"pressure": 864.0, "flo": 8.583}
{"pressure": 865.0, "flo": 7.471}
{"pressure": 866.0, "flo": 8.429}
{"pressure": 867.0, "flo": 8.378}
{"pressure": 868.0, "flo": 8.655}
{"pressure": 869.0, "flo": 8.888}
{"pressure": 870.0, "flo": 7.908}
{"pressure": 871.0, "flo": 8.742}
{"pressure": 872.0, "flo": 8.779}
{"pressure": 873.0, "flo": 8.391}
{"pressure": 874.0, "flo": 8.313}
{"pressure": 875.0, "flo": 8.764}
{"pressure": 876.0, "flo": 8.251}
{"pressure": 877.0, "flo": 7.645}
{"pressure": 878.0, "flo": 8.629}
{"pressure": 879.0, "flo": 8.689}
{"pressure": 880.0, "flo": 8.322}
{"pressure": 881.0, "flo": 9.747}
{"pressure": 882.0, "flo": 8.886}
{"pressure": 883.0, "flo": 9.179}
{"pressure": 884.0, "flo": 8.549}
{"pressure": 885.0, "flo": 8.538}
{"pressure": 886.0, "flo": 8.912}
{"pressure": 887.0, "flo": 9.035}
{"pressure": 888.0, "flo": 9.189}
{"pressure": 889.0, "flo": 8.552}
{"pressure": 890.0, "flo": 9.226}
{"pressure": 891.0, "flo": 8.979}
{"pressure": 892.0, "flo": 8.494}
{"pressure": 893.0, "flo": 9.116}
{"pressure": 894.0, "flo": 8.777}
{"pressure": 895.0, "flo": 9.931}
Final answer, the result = 1.51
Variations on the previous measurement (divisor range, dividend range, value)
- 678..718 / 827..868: 0.86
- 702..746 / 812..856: 1.26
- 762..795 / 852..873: 0.93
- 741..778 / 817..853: 1.25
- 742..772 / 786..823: 1.31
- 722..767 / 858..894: 1.40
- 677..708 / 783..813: 0.85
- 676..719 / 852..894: 0.86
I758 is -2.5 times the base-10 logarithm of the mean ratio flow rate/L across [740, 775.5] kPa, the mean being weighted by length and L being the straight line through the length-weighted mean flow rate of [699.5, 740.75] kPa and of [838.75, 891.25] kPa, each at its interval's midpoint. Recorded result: 0.149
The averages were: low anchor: 7.52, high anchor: 8.49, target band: 6.79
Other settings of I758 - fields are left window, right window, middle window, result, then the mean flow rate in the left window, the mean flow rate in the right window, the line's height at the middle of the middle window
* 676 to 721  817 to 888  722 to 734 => 0.46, 9.74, 8.59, 9.52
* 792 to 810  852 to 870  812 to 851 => -0.05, 8.65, 8.19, 8.42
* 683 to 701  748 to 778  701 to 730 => 0.19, 10.5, 7.72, 9.6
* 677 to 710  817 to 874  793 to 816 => 0.03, 10.2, 8.56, 9.01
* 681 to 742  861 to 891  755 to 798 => -0.03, 8.39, 8.56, 8.46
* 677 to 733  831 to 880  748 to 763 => 0.30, 9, 8.47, 8.82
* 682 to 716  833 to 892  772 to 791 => 0.05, 9.95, 8.55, 9.24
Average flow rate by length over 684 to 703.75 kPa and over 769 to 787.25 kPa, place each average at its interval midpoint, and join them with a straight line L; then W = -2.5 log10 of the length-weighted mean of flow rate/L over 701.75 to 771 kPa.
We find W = 0.351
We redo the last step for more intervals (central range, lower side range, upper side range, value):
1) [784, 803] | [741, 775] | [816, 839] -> -0.12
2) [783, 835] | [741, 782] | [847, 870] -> -0.15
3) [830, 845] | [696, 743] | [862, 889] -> -0.07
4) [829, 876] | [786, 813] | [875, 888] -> 0.03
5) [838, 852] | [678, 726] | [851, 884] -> -0.01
